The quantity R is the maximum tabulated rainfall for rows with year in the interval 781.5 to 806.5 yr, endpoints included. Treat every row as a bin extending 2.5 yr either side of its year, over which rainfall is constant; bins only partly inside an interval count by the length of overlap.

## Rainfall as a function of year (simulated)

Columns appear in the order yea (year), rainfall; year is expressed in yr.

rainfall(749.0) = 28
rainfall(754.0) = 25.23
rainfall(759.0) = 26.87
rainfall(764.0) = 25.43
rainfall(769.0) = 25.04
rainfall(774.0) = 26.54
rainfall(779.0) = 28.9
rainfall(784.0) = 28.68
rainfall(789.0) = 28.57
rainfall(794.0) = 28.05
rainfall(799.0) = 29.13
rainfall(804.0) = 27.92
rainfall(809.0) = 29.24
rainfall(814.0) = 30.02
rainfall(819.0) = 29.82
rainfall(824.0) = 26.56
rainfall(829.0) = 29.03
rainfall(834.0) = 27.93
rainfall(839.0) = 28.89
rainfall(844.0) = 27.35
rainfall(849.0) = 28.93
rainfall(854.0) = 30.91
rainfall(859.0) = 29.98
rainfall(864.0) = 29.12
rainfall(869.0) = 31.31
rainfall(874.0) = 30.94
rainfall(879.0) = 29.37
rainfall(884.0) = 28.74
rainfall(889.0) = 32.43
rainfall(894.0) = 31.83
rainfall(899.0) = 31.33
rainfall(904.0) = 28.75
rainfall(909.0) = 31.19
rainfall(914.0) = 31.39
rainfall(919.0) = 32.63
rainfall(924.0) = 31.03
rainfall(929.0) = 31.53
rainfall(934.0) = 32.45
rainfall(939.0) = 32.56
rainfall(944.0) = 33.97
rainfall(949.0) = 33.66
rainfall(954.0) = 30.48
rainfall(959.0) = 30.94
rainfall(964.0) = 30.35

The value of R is 29.13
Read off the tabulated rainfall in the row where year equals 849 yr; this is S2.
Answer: 28.93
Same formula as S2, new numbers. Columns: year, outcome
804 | 27.92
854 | 30.91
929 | 31.53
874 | 30.94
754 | 25.23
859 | 29.98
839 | 28.89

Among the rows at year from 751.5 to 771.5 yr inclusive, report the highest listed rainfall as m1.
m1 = 26.87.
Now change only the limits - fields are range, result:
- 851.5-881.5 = 31.31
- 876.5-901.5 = 32.43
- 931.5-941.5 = 32.56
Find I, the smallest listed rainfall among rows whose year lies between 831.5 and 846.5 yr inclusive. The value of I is 27.35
